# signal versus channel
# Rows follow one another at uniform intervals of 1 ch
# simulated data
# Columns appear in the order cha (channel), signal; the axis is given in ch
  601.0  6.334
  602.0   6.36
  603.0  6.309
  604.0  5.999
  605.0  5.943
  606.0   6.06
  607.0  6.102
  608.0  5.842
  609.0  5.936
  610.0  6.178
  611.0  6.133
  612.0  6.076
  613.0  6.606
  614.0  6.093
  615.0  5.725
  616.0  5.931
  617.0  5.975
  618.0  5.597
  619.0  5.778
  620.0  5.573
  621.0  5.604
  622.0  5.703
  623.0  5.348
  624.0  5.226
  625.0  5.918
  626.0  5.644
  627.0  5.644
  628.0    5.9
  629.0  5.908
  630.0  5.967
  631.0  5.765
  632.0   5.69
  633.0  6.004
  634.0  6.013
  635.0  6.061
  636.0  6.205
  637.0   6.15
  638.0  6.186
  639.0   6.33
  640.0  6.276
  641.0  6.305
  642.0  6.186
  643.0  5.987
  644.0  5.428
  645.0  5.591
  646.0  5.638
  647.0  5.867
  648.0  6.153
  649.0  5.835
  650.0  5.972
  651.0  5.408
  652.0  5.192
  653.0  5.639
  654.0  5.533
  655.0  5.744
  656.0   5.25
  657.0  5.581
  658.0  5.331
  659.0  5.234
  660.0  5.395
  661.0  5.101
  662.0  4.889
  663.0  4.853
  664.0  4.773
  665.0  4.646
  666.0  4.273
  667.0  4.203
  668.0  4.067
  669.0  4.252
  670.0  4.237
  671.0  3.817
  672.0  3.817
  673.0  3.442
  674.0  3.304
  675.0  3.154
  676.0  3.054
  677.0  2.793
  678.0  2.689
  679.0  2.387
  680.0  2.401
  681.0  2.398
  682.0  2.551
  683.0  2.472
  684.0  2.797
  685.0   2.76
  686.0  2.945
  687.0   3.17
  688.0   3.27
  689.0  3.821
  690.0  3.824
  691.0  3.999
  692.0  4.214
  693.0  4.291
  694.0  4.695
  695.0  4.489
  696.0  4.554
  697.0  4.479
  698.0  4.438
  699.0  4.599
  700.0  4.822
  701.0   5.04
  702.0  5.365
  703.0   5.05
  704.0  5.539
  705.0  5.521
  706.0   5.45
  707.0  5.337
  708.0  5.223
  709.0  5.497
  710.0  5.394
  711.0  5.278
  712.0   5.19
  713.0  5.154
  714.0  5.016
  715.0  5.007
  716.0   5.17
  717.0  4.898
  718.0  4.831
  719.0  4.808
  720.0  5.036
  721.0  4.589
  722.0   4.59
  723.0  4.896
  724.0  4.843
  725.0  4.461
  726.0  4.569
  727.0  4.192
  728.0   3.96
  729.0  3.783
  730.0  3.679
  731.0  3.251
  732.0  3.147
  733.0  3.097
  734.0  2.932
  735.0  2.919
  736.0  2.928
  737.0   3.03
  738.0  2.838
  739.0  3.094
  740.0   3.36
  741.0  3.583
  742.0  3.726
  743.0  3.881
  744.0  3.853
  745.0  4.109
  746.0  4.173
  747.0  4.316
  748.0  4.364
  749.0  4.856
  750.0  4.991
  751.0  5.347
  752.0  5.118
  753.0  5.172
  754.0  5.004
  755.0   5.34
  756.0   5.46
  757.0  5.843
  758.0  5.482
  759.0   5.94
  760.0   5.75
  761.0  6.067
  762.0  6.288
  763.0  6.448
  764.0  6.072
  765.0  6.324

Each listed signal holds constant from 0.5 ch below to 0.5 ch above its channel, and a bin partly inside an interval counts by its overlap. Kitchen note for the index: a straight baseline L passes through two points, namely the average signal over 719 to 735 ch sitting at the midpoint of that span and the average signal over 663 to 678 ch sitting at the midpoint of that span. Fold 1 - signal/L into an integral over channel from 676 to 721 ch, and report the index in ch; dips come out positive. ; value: -3.6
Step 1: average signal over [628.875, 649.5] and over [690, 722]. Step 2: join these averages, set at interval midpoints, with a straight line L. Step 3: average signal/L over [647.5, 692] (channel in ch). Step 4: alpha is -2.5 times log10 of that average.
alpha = 0.31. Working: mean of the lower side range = 5.98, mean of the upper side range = 4.91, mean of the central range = 4.15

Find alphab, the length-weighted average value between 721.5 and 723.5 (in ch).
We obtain 4.74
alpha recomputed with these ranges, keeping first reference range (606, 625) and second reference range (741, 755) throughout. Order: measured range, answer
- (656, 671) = 0.13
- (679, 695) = 0.47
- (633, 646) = -0.08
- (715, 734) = 0.11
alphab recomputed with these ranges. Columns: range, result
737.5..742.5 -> 3.32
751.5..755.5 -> 5.16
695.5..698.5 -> 4.49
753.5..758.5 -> 5.43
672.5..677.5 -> 3.15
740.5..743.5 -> 3.73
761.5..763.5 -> 6.37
